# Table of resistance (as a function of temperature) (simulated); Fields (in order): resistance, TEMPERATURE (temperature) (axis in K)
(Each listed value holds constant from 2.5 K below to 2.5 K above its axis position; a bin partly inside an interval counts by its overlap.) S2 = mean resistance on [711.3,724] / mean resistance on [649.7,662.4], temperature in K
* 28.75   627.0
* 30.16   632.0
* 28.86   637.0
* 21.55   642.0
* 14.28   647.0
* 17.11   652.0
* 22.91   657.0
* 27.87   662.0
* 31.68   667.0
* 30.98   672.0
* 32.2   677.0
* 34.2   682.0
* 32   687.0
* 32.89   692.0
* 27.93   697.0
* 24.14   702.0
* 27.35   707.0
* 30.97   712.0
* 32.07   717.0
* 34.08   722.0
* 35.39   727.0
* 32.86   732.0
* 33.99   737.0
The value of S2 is 1.49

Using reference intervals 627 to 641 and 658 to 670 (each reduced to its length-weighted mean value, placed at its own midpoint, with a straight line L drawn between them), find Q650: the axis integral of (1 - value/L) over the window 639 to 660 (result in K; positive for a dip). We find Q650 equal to 6.8 K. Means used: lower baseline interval 28.5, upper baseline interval 29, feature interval 19.4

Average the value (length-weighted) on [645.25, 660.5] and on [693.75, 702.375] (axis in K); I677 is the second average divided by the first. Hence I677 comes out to 1.43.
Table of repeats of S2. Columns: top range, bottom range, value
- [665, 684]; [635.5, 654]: 1.60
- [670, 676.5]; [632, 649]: 1.36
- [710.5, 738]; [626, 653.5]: 1.42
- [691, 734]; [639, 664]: 1.48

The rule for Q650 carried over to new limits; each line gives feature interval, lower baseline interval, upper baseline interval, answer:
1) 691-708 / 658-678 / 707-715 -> 1.3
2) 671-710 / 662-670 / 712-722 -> 1.4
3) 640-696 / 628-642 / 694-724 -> 3.0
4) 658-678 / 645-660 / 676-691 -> -3.4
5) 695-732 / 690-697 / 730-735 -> 1.9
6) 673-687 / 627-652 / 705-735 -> -2.4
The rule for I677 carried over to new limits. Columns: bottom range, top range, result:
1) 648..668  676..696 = 1.38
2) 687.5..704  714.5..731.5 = 1.17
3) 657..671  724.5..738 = 1.19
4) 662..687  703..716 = 0.91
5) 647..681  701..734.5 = 1.18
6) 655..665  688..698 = 1.20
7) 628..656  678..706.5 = 1.32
